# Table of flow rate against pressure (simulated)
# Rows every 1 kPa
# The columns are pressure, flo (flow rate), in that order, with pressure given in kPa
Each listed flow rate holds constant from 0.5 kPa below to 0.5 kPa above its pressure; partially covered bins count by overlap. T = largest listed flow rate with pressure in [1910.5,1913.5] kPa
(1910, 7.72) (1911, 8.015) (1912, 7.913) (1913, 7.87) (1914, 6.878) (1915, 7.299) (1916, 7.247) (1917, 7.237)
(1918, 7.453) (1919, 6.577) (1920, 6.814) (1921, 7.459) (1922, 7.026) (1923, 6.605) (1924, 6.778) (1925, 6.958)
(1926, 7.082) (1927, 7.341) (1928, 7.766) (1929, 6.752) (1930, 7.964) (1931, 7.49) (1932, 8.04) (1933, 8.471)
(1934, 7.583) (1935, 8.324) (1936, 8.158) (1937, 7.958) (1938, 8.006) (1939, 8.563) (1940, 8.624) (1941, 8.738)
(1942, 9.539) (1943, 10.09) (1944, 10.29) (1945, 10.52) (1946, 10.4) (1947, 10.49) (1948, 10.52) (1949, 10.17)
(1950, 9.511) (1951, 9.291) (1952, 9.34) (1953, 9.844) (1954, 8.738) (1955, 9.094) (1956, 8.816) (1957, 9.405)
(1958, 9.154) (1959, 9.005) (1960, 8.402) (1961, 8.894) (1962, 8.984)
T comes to 8.015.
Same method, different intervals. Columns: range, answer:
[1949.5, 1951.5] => 9.511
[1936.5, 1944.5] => 10.29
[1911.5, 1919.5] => 7.913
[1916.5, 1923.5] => 7.459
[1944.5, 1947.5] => 10.52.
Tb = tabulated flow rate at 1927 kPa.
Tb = 7.341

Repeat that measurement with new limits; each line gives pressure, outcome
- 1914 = 6.878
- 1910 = 7.72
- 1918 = 7.453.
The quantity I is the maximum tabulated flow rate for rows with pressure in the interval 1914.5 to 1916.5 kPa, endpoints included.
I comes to 7.299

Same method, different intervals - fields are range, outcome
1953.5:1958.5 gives 9.405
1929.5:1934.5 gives 8.471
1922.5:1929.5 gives 7.766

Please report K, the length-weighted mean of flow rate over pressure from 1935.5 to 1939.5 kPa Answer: 8.17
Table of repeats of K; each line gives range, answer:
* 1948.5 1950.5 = 9.84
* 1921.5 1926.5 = 6.89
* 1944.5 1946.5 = 10.5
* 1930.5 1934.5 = 7.9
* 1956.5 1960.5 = 8.99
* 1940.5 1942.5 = 9.14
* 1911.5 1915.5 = 7.49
